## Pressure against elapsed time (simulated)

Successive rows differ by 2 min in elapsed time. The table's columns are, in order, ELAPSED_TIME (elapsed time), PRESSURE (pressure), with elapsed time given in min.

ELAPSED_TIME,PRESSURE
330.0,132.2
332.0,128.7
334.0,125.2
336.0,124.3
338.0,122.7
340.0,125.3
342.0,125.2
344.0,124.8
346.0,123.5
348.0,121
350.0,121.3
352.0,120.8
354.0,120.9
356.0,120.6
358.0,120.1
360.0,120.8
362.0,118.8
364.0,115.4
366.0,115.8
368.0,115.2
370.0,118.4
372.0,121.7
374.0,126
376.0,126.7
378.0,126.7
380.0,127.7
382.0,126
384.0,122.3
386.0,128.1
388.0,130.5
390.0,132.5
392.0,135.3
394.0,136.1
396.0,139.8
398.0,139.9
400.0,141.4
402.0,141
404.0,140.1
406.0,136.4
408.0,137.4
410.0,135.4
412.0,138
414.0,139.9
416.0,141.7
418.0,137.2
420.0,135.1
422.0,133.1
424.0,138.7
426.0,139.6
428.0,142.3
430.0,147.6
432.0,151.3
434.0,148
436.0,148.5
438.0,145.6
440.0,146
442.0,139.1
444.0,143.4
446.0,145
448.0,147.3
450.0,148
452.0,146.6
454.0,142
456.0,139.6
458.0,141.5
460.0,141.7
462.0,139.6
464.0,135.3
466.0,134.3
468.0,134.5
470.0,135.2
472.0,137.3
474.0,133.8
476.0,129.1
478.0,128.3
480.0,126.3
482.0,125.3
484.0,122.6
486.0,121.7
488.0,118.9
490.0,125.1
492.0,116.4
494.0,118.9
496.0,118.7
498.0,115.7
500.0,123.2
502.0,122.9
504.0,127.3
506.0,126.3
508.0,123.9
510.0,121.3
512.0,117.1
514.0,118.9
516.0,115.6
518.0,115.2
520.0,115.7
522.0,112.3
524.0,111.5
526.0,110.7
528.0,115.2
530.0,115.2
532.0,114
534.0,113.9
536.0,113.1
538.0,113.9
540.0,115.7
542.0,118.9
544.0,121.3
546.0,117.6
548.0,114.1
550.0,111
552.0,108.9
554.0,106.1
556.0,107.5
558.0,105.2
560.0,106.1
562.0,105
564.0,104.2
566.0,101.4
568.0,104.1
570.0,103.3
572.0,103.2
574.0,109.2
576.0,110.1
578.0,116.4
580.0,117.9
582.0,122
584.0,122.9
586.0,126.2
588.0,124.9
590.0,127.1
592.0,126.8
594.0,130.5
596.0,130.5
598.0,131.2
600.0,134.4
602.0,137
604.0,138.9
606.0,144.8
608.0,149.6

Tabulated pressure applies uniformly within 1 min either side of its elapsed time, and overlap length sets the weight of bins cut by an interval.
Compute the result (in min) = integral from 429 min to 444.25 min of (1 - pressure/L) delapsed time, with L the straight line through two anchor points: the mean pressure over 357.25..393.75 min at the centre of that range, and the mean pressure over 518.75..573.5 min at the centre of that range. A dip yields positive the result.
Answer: -3.5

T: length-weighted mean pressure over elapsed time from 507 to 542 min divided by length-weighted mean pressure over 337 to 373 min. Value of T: 0.96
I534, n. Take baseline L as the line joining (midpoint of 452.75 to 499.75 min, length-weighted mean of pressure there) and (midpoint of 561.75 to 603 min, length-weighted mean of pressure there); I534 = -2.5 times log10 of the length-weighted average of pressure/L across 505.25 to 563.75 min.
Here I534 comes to 0.09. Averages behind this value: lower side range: 130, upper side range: 119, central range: 114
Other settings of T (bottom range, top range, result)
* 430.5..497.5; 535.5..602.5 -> 0.86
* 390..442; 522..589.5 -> 0.80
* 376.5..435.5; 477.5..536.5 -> 0.87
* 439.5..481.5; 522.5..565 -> 0.81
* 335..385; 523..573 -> 0.90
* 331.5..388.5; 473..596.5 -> 0.95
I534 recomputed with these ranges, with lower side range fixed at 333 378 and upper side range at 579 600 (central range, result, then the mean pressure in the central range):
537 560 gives 0.12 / 112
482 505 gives 0.03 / 121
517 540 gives 0.10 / 114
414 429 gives -0.13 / 138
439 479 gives -0.13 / 139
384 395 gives -0.08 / 132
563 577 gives 0.20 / 105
